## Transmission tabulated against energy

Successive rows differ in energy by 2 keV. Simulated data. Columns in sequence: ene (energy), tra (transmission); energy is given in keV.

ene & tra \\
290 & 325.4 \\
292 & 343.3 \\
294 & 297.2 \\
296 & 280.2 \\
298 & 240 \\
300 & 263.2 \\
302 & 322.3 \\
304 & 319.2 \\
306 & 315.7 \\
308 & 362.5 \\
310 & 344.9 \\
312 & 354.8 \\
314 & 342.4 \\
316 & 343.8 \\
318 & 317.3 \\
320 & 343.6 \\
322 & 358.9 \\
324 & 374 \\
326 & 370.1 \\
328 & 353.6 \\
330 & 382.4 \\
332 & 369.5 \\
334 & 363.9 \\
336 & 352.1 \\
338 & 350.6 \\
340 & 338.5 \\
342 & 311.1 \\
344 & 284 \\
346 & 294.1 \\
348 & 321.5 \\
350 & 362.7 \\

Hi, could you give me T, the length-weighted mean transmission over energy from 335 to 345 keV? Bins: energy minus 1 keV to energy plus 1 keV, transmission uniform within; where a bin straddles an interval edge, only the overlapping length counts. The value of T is 327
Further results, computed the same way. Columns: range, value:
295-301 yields 261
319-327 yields 362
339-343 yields 325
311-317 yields 347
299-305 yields 302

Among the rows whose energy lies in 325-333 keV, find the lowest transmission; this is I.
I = 353.6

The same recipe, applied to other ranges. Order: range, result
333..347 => 284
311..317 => 342.4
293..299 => 240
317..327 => 317.3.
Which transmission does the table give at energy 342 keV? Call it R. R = 311.1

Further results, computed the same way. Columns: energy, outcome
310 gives 344.9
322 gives 358.9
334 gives 363.9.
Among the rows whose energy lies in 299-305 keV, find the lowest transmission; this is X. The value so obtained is 263.2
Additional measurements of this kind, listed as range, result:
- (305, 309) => 315.7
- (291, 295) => 297.2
